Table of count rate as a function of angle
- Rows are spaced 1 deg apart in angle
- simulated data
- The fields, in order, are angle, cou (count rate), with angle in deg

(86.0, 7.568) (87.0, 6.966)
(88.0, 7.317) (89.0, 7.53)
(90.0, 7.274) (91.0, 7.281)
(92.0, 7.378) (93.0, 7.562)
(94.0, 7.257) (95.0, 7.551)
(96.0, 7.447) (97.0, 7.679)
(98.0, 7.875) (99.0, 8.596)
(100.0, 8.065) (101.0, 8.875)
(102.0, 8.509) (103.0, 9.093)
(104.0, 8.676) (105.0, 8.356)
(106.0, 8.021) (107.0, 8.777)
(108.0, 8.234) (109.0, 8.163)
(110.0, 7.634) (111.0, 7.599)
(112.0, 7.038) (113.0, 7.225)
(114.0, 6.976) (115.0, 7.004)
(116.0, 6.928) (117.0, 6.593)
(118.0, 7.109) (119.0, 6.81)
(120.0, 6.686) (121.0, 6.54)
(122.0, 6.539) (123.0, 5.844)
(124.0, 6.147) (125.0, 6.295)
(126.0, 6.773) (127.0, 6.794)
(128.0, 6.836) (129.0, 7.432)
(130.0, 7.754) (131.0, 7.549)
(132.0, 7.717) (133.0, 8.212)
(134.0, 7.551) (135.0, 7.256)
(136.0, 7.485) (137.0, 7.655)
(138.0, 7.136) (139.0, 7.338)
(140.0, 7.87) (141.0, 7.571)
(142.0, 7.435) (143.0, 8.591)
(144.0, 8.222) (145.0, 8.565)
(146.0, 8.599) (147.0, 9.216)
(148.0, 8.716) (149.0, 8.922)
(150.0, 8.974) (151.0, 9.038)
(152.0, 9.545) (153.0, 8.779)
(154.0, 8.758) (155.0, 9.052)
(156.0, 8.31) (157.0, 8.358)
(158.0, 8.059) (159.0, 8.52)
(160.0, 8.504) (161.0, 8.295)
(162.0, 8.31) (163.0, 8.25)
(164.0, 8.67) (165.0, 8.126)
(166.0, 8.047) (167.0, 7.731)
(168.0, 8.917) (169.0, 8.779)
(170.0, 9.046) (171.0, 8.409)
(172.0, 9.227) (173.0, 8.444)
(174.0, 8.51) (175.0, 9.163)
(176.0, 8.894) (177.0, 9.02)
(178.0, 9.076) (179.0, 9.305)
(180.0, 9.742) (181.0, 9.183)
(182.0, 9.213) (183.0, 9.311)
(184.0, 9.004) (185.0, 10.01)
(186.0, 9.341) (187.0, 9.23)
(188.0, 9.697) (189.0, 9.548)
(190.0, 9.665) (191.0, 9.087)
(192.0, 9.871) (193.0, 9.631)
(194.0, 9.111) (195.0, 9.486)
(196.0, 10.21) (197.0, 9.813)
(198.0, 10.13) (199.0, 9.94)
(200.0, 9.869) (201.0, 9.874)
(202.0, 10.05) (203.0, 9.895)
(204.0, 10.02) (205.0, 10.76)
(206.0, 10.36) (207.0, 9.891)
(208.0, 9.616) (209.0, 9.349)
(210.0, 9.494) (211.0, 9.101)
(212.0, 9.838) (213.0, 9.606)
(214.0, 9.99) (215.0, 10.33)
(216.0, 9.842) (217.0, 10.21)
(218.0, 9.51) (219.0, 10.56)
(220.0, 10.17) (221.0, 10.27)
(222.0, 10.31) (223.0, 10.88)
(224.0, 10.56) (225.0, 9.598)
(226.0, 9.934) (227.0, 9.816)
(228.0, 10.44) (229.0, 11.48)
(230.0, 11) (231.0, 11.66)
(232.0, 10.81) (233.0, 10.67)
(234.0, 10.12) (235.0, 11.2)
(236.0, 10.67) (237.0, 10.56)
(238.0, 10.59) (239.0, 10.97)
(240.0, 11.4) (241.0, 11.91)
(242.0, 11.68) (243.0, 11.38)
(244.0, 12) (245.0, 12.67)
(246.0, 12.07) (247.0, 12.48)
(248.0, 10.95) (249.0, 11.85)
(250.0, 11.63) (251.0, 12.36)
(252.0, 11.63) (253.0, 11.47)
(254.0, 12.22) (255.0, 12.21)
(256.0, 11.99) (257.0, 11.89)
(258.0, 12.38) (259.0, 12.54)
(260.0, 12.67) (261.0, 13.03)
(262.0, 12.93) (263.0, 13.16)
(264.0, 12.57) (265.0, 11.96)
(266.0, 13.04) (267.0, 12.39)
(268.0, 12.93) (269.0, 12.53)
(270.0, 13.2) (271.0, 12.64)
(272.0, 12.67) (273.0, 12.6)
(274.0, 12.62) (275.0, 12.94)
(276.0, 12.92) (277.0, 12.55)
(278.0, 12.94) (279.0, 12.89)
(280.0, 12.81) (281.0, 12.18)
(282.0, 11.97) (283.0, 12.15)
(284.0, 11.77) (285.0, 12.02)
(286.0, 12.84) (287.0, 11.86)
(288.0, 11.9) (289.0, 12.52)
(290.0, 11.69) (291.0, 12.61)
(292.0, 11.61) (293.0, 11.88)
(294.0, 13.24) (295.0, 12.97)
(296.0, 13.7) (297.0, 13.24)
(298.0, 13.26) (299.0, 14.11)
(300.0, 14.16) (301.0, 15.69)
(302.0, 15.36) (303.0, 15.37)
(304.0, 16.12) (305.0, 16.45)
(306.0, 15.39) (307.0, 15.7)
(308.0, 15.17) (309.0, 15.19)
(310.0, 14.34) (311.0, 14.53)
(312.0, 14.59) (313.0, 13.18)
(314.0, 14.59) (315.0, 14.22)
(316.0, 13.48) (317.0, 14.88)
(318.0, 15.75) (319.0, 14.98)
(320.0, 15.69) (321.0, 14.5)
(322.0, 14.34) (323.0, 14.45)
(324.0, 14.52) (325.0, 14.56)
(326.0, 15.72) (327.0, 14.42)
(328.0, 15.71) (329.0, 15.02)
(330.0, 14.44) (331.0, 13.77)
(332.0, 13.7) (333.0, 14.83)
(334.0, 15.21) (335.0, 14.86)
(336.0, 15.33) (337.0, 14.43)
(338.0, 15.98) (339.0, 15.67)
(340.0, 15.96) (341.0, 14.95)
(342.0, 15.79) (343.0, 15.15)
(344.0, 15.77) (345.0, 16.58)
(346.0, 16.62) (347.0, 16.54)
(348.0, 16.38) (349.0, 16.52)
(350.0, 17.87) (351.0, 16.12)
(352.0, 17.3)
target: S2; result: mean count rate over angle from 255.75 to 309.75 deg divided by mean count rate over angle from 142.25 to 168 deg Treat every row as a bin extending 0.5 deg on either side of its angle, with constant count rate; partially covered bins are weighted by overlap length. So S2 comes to 1.53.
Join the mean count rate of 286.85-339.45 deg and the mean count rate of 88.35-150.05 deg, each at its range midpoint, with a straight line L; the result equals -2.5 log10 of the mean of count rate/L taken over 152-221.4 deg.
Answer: 0.074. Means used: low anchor 7.62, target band 9.31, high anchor 14.4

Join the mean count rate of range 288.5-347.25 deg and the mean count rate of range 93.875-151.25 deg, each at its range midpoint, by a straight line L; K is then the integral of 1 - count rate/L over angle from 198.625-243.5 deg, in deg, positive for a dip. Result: 3.33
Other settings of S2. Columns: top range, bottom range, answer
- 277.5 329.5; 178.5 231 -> 1.41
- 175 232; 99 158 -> 1.26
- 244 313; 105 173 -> 1.65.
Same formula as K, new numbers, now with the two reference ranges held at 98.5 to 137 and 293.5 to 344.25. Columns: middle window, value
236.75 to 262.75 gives 0.7 deg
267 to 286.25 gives 1.0 deg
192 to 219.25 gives 2.0 deg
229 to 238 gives 0.6 deg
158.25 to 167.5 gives 0.9 deg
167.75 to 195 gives 1.6 deg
